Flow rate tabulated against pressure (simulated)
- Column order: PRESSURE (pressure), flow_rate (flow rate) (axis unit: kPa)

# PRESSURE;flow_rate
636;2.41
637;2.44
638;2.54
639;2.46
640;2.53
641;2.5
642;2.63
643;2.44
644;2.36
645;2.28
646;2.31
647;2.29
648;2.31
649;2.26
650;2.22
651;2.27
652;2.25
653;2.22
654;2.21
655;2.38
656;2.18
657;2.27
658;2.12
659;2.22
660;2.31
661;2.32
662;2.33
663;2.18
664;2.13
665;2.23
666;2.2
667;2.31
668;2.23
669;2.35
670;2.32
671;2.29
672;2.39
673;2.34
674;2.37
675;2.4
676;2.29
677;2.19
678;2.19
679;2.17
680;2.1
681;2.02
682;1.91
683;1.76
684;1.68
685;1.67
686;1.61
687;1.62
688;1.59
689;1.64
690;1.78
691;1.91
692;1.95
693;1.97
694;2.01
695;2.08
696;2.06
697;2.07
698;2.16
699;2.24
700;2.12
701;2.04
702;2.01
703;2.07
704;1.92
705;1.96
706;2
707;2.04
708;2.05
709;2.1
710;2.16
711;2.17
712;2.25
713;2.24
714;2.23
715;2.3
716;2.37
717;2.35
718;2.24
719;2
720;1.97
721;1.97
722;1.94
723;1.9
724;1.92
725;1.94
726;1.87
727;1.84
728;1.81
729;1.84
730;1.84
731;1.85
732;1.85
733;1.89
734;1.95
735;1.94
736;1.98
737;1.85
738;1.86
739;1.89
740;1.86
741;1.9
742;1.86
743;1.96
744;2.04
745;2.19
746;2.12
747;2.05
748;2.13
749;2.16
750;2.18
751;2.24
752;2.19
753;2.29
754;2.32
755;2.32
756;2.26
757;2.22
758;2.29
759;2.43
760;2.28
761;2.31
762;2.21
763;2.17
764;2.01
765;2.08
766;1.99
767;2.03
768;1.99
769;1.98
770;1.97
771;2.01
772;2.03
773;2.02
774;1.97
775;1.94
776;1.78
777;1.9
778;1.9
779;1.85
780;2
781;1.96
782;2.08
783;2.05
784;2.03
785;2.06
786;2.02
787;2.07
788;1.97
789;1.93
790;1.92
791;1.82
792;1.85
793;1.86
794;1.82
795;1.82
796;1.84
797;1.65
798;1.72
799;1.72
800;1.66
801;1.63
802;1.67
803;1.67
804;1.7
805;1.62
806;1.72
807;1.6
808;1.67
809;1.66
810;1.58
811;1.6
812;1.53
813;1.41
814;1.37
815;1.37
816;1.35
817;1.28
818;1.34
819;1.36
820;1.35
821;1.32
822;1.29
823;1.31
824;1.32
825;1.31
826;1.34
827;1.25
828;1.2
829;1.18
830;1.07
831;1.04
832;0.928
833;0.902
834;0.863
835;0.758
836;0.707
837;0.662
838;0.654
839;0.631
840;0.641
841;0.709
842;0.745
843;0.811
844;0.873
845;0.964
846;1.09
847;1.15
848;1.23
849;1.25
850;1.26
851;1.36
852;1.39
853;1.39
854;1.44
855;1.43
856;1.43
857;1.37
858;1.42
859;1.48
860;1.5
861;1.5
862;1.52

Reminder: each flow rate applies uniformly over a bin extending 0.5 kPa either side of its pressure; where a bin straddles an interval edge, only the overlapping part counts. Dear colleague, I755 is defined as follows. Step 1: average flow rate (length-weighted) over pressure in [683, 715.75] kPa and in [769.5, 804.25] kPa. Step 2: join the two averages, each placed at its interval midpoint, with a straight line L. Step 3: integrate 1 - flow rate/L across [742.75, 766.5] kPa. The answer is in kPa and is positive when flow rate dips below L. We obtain -3.27 kPa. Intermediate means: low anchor 1.99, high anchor 1.88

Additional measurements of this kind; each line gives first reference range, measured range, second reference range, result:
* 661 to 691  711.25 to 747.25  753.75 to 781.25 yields 1.42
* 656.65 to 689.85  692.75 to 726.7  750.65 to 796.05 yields 0.12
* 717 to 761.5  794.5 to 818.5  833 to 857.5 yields -3.20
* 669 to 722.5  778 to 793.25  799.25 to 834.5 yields -3.93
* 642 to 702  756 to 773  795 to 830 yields -4.12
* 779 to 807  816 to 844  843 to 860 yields 8.60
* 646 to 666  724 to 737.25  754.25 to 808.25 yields 1.20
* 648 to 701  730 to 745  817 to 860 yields -1.51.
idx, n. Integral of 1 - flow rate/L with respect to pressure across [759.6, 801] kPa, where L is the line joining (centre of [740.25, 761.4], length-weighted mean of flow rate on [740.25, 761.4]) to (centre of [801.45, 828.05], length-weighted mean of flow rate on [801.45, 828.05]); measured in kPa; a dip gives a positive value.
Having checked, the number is -2.52 kPa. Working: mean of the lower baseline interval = 2.17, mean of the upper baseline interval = 1.46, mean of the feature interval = 1.95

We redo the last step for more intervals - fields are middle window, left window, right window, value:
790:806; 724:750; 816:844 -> -4.64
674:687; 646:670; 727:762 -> 1.22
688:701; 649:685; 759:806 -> 0.92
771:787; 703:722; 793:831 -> -2.59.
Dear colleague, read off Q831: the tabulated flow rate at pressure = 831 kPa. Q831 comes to 1.04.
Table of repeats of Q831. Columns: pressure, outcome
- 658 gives 2.12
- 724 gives 1.92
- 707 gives 2.04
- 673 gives 2.34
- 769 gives 1.98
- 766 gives 1.99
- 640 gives 2.53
